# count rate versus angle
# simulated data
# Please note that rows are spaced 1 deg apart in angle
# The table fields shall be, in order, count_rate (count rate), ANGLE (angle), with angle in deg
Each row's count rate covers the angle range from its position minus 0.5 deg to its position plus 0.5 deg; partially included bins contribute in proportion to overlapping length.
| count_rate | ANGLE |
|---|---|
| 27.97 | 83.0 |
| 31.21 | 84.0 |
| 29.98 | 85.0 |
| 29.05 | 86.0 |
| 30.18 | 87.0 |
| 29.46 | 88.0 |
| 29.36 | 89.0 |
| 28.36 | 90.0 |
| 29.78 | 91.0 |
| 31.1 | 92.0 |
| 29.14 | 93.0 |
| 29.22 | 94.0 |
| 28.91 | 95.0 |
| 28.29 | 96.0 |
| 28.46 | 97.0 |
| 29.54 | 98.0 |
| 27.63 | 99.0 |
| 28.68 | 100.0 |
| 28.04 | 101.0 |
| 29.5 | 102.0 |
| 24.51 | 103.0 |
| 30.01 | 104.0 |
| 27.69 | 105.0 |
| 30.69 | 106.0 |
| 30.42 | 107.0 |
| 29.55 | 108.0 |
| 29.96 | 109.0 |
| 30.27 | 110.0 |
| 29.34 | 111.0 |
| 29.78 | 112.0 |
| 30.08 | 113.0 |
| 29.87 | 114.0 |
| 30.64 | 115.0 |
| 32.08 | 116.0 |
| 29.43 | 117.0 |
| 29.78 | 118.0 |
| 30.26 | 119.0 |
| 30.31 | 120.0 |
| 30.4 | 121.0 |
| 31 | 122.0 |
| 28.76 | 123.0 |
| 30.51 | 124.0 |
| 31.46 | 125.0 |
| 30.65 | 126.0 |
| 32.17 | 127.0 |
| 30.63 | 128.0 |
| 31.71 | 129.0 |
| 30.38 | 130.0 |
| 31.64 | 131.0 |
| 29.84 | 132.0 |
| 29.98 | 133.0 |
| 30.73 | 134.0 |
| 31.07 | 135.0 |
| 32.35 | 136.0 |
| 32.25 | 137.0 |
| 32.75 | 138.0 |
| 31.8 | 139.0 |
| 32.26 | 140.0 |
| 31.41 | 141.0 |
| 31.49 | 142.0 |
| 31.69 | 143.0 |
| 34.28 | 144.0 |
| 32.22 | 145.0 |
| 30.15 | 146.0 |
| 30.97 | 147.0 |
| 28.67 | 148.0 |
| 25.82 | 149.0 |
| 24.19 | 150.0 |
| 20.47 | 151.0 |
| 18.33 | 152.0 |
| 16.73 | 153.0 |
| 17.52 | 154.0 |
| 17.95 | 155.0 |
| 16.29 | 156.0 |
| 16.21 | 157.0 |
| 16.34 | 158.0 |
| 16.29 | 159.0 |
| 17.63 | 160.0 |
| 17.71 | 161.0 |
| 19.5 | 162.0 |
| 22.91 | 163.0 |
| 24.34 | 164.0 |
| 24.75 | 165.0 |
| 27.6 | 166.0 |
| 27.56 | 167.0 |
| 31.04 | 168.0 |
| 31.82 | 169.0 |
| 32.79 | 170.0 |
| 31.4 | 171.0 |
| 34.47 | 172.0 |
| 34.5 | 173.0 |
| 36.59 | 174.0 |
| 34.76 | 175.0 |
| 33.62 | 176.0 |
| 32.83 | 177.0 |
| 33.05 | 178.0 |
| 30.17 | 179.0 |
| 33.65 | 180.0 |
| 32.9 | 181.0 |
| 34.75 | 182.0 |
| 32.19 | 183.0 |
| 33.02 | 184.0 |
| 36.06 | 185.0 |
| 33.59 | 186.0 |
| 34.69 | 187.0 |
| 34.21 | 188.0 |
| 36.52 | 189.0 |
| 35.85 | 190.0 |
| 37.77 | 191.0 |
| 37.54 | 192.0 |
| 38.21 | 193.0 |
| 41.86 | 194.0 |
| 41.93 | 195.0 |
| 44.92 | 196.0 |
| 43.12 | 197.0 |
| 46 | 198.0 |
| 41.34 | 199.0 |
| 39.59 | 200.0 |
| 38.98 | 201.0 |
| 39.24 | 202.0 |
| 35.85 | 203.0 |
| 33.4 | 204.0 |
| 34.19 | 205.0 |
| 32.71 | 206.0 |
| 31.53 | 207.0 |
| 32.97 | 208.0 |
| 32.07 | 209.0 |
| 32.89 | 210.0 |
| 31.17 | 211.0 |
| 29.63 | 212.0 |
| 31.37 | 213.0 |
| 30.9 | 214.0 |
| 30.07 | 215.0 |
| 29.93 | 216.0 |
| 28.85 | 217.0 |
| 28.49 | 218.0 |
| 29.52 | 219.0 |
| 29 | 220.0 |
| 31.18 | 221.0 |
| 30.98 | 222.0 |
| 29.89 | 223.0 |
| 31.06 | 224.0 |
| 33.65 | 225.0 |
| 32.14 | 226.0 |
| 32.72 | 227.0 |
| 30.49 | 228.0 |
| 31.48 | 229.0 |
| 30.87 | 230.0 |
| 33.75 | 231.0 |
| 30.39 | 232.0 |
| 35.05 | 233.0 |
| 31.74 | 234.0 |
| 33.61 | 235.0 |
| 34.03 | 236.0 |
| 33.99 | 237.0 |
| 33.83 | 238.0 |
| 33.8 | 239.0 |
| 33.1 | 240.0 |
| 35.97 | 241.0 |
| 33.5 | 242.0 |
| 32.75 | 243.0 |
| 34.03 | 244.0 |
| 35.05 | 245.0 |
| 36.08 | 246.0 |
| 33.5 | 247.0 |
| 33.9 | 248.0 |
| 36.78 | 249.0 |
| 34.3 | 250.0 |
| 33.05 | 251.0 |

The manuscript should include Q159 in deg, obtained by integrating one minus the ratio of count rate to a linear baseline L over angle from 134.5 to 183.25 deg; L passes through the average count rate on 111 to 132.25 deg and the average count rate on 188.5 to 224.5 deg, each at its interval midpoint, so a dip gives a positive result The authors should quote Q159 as 6.94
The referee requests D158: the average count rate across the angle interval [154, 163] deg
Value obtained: 17.6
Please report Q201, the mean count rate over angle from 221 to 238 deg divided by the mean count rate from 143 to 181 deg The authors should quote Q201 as 1.22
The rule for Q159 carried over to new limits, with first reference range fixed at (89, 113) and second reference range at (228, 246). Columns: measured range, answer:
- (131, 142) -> -0.5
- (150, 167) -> 6.1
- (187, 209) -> -3.9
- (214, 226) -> 0.9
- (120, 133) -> -0.4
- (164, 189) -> -0.8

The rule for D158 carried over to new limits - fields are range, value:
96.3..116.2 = 29.3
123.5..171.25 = 27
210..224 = 30.2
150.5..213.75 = 31.1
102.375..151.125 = 30.2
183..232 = 34.3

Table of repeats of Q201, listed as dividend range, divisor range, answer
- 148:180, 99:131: 0.85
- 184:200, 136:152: 1.30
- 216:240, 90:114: 1.09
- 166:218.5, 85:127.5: 1.17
